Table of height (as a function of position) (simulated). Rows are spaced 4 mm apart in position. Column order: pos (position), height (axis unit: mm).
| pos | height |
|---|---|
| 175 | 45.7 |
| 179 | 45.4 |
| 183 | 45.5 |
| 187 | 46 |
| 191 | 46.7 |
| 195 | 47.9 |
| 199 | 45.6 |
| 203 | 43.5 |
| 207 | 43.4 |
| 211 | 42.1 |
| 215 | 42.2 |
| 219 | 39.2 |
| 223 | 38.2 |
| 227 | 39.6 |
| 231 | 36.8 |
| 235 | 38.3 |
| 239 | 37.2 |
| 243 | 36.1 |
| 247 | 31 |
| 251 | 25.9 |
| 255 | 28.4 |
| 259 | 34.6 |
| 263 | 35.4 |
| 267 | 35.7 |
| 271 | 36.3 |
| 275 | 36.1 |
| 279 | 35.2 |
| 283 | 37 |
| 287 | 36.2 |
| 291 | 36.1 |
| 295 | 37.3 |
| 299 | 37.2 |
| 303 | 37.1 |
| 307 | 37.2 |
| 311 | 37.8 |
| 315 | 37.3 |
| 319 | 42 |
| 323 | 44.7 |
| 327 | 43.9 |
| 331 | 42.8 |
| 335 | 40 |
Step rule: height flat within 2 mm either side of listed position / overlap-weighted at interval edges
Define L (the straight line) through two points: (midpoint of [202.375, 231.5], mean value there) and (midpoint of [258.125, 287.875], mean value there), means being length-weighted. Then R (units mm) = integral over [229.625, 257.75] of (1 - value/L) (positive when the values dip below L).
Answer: 3.7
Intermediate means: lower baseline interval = 40.7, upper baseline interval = 35.8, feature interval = 33.3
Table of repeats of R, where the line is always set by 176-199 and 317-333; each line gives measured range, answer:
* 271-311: 6.73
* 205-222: 1.55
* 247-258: 4.00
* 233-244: 1.91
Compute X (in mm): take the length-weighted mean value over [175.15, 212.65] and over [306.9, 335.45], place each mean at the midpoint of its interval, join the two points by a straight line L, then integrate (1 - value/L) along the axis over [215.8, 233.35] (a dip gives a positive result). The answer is 2.2 mm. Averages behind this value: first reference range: 45.2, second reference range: 41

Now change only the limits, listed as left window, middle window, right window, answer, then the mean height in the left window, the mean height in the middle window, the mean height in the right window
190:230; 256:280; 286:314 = 2.3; 42.6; 35.3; 37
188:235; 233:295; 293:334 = 9.4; 42.2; 34.7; 39.7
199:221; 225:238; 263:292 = 0.7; 42.4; 38.2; 36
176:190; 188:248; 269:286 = 2.1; 45.7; 40.8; 36.2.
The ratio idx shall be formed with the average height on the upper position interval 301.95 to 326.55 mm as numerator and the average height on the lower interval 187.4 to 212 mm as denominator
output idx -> 0.88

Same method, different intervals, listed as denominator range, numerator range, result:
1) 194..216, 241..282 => 0.76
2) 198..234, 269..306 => 0.89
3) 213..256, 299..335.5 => 1.12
